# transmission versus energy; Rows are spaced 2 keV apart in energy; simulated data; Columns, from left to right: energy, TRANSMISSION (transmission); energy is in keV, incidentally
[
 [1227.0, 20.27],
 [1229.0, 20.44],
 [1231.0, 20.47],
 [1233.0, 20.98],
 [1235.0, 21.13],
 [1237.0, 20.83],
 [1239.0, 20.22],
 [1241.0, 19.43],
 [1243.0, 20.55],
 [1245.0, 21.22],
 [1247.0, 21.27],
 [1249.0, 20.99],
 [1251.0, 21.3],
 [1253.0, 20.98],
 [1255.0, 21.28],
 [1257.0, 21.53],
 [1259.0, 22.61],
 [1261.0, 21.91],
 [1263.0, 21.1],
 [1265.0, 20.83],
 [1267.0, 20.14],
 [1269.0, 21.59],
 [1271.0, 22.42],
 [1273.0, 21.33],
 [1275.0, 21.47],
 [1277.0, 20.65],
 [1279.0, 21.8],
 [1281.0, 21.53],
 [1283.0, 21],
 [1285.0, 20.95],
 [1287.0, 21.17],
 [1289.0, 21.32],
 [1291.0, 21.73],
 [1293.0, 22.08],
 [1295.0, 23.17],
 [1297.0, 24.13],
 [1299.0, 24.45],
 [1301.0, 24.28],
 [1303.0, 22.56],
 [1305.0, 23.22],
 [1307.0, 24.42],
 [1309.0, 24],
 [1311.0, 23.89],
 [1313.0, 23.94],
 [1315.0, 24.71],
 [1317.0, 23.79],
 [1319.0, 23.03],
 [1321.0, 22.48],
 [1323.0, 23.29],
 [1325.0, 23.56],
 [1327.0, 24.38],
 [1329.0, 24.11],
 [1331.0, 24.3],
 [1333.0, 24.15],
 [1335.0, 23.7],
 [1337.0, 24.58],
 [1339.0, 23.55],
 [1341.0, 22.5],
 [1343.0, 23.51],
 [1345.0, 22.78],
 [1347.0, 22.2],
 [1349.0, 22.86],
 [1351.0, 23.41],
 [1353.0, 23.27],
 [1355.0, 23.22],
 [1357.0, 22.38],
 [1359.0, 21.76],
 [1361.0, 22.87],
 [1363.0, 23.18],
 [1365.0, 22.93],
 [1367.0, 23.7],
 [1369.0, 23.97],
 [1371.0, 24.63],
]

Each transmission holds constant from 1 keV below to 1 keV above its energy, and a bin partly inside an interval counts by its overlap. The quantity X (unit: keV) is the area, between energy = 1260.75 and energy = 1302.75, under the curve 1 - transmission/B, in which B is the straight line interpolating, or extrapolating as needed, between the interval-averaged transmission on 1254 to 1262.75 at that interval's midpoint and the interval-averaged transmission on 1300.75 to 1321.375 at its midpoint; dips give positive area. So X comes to 1.40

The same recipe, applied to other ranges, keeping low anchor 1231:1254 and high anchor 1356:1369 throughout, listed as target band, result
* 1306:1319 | -1.2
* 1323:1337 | -1.1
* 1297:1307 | -0.9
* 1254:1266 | -0.3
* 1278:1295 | 0.0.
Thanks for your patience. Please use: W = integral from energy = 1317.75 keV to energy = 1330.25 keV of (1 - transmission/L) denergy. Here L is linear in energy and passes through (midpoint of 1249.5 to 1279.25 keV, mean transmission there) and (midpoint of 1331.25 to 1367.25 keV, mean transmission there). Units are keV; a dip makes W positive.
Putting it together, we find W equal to -0.5 keV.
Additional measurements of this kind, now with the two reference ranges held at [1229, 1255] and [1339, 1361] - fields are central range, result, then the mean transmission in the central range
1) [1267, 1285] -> 0.0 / 21.4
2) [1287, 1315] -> -1.8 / 23.3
